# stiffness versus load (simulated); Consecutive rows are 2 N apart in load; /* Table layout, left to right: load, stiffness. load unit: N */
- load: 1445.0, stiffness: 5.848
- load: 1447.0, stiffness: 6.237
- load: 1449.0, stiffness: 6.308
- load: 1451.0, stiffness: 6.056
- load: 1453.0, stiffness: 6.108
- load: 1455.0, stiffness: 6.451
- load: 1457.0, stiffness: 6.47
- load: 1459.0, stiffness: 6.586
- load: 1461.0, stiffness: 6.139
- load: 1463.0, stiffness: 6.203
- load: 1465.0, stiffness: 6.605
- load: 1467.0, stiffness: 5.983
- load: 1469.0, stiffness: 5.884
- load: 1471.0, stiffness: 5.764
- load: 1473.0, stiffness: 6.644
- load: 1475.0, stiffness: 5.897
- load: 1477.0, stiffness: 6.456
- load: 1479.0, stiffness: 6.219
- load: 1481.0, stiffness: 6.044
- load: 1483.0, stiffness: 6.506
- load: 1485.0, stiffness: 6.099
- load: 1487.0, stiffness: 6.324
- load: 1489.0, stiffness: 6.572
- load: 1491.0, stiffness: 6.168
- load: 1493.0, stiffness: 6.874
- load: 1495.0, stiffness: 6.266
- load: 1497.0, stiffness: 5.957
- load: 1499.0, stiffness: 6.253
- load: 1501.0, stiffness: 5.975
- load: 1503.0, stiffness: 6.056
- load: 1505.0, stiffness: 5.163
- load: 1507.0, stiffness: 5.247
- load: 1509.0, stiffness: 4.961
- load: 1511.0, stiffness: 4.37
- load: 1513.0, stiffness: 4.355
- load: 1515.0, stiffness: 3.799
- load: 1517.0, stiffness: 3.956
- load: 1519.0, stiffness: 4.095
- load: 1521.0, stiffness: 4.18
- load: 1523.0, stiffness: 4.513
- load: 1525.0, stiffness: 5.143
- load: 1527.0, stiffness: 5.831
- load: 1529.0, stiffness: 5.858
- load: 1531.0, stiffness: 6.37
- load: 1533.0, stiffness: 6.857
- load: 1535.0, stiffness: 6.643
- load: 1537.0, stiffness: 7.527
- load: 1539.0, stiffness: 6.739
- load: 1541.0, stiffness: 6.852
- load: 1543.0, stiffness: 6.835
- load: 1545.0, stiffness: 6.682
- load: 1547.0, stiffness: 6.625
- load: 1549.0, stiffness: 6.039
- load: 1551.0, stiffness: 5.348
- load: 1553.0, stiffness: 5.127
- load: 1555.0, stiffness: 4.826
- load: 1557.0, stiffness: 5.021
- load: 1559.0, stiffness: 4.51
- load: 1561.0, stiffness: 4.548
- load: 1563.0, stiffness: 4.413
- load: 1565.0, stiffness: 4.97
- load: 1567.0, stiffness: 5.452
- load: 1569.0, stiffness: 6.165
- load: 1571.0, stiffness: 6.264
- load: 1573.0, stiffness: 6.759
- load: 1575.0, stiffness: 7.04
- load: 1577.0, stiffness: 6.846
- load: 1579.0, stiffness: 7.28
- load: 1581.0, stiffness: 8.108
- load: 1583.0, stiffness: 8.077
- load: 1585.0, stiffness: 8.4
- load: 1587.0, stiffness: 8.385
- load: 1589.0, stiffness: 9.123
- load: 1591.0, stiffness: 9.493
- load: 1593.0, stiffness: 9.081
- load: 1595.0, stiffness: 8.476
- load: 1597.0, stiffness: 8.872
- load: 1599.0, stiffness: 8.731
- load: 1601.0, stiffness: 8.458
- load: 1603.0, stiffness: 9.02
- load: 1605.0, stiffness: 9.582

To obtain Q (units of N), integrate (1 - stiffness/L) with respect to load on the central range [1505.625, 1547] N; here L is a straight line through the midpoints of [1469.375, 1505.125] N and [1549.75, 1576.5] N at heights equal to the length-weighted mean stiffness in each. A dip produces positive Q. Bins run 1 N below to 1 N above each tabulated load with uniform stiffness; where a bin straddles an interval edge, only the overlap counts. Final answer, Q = 1.6 N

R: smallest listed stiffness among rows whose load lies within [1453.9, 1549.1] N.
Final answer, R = 3.799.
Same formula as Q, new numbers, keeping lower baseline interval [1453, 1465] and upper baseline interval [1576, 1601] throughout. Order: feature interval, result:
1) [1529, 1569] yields 9.74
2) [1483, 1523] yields 9.21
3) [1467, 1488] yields 1.53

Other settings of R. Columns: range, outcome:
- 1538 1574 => 4.413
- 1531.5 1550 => 6.039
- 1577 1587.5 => 6.846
